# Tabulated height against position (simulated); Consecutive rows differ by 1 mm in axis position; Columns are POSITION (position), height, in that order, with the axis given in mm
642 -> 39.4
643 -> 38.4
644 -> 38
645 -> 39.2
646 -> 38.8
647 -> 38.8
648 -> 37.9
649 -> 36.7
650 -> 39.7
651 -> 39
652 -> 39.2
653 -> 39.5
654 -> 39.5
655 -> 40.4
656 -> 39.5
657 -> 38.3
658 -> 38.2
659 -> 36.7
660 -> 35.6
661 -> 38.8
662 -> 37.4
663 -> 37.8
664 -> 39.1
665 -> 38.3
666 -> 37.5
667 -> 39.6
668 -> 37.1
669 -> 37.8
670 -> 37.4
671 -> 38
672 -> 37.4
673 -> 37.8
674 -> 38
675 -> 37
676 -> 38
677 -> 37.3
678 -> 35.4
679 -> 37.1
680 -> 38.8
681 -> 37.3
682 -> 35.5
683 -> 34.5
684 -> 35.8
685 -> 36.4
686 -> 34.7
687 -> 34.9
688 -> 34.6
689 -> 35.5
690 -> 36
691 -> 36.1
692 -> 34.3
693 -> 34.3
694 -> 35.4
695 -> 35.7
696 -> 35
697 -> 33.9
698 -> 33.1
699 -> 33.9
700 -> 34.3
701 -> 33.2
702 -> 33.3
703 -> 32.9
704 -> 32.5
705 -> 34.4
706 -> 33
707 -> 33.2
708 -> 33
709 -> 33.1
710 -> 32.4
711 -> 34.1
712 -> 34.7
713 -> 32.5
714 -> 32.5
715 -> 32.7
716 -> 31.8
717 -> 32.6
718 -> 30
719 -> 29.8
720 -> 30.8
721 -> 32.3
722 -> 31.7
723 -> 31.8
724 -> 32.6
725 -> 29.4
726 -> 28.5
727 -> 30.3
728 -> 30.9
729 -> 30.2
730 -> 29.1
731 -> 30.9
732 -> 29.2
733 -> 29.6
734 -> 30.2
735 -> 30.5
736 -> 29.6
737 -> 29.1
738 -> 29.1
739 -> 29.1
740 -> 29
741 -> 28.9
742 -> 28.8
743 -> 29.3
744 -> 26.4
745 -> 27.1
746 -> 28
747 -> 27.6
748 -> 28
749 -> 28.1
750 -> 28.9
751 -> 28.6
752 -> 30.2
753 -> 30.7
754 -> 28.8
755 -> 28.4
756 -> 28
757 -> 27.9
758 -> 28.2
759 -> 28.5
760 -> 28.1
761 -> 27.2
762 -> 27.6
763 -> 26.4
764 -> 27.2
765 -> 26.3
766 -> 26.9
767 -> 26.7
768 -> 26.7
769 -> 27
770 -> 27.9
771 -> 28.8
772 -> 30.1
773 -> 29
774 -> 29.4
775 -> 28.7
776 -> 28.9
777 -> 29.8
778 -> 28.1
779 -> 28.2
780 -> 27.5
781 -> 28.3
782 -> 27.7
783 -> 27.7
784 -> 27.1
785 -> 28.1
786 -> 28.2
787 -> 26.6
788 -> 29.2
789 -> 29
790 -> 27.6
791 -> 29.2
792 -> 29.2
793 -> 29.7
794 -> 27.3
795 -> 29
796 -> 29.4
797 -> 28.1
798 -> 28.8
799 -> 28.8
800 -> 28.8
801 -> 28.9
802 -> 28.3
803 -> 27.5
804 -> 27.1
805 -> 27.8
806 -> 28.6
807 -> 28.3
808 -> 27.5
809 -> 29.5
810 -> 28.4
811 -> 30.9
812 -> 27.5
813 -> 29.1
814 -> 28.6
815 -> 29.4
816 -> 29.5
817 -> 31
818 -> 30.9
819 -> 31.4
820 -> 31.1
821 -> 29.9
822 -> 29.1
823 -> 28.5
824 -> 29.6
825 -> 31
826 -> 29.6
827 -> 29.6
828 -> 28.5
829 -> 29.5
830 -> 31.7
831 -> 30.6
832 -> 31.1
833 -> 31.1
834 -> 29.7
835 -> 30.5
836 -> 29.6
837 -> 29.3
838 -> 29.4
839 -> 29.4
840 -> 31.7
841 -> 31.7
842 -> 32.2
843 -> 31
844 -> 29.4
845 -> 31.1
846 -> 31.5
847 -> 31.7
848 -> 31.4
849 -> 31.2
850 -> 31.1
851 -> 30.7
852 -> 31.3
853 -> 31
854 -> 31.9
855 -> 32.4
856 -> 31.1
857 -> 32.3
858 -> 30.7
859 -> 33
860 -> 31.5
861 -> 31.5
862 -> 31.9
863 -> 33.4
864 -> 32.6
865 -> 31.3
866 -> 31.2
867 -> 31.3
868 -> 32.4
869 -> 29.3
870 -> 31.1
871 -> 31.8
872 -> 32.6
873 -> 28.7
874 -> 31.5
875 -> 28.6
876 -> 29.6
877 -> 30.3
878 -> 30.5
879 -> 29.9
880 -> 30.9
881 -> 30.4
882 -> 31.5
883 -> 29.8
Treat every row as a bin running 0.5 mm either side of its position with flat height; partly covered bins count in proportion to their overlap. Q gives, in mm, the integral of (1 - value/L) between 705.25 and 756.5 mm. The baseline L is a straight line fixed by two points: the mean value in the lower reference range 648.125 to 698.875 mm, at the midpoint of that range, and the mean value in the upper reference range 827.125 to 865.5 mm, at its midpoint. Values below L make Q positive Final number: 6.9 mm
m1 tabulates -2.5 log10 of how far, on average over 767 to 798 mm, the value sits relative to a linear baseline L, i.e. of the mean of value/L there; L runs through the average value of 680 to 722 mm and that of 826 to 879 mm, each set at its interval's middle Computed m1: 0.14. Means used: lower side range 33.8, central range 28.4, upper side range 30.9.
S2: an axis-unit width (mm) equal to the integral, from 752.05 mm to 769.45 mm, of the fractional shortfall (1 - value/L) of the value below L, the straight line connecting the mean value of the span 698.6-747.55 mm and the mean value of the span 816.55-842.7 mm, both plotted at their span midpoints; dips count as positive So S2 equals 1.7 mm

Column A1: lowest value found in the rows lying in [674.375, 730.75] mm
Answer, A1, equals 28.5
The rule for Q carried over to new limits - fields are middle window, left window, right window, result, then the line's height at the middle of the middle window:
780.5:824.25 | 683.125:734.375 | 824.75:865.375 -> 3.9 mm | 31.6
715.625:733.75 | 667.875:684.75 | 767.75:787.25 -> 1.2 mm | 32.8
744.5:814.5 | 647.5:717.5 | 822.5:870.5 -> 10.0 mm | 33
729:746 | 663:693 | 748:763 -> 0.7 mm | 30.4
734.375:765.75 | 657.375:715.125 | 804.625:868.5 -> 4.8 mm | 33.5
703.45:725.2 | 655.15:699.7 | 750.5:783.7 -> 0.5 mm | 33.1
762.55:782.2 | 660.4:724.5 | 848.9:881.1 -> 3.1 mm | 33.2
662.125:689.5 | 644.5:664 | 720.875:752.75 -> -0.7 mm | 36.1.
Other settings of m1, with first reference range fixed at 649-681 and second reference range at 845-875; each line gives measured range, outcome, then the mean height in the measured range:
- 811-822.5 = 0.11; 29.8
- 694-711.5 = 0.10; 33.6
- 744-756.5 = 0.23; 28.4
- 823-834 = 0.08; 30.1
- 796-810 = 0.18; 28.3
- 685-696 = 0.06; 35.2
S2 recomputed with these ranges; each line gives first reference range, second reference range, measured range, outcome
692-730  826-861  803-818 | 1.2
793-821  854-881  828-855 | -0.5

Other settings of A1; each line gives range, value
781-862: 26.6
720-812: 26.3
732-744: 26.4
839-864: 29.4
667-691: 34.5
